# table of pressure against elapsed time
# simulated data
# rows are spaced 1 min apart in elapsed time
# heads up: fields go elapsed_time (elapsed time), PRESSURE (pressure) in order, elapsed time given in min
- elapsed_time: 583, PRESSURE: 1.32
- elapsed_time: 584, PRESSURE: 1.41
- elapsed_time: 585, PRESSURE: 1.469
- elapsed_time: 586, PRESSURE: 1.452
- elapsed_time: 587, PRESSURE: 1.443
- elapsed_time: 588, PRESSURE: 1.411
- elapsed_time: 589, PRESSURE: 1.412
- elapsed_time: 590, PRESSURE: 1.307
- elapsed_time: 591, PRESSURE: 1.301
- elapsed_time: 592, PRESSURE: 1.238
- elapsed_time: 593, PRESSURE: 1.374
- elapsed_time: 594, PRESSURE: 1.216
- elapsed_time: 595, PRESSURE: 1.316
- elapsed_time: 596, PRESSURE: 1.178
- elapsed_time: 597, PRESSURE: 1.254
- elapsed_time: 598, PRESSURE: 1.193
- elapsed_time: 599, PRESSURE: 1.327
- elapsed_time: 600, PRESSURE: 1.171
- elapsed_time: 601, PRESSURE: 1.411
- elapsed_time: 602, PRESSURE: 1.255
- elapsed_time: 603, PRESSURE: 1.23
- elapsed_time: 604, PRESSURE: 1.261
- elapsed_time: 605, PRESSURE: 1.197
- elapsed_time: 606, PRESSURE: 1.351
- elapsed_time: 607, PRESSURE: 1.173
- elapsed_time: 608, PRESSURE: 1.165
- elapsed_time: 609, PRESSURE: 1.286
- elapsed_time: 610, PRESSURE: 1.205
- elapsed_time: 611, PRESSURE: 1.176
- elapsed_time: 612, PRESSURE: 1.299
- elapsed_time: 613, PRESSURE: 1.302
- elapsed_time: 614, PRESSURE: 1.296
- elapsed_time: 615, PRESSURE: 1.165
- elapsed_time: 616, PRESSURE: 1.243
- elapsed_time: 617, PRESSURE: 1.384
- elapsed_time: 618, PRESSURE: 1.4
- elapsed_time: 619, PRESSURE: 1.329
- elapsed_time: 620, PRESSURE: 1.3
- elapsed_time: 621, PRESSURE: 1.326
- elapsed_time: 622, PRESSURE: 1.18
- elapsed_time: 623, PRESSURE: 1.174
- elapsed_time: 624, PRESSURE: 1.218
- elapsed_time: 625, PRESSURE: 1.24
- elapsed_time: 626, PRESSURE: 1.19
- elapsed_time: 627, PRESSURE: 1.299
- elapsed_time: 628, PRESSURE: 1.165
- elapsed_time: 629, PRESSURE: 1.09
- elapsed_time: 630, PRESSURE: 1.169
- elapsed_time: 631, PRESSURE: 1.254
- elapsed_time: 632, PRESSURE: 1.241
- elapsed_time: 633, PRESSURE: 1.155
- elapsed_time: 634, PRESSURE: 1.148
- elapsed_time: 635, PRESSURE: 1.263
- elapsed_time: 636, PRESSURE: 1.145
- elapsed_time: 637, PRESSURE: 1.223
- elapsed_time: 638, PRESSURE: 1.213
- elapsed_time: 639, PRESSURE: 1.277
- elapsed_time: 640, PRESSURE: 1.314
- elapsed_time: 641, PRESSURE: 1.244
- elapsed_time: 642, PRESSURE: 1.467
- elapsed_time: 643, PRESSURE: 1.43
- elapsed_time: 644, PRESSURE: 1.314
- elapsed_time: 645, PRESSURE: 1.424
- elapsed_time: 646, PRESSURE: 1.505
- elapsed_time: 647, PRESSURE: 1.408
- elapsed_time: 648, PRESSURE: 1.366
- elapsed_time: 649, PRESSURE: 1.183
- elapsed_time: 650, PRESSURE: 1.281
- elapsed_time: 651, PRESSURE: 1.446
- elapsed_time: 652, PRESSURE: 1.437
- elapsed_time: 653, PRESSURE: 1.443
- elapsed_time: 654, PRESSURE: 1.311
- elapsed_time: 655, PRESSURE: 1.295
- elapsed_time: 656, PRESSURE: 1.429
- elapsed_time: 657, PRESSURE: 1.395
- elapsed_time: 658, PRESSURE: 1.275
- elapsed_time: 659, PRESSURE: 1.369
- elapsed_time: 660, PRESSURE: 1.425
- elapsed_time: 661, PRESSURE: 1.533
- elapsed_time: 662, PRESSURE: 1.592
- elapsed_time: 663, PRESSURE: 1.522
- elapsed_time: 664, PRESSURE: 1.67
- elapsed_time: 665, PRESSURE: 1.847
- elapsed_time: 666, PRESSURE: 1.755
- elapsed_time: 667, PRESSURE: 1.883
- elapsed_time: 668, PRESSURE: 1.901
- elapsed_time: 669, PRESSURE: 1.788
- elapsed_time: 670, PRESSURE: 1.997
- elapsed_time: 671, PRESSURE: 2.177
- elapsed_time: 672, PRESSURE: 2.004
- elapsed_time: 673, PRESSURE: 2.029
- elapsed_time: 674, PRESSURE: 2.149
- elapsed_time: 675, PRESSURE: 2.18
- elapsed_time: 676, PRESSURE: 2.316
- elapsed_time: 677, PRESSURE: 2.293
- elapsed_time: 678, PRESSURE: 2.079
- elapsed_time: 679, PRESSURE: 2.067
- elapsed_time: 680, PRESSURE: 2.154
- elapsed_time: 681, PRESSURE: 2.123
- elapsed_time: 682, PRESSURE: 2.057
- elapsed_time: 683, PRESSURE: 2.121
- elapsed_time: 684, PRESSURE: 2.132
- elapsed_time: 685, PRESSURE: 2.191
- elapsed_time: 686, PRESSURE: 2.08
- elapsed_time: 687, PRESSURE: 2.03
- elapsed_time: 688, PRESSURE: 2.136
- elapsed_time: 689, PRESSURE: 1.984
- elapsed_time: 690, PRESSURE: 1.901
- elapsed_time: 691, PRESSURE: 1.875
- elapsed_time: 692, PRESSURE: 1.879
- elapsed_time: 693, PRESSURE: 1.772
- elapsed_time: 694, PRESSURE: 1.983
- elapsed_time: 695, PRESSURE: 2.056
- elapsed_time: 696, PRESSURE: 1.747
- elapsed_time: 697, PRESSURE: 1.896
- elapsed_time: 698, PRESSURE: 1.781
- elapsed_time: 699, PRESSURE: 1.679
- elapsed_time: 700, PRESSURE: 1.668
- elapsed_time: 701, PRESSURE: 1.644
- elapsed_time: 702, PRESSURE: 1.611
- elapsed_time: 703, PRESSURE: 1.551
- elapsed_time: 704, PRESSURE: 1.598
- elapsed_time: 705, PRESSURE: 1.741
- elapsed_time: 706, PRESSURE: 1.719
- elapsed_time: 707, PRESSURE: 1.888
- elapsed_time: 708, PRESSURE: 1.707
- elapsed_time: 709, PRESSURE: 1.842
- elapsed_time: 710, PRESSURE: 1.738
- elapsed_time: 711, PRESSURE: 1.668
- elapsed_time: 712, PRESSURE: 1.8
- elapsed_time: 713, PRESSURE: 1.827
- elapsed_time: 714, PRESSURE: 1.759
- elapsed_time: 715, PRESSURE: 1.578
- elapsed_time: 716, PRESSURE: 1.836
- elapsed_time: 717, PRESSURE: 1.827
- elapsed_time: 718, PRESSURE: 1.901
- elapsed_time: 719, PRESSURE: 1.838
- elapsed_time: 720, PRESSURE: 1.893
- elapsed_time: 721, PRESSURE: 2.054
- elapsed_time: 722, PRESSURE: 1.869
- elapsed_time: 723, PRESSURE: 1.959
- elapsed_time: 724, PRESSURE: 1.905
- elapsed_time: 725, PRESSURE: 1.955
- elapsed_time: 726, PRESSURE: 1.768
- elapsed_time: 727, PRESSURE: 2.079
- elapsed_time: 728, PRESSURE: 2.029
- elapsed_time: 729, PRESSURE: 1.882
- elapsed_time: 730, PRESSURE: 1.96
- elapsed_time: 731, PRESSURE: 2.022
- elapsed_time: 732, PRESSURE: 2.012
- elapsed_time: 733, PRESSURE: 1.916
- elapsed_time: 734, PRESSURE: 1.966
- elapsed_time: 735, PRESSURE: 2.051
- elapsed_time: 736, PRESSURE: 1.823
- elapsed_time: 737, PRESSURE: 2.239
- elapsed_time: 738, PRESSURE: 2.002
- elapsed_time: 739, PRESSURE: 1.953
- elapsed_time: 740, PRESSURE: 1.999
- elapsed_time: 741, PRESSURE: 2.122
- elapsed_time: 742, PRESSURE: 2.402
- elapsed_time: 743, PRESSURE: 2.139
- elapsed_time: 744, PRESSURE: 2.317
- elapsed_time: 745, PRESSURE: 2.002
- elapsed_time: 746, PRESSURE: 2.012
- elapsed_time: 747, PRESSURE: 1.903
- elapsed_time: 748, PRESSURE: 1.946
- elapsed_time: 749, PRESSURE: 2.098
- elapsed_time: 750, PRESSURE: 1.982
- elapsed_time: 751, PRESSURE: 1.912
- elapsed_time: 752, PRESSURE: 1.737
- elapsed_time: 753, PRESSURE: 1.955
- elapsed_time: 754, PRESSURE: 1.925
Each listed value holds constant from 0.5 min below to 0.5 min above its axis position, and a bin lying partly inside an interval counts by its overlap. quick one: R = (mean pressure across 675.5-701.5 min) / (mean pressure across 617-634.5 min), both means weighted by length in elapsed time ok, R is 1.6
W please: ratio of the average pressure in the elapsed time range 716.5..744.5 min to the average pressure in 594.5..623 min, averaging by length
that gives 1.58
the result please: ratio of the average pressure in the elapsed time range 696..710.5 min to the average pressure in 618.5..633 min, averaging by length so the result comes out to 1.40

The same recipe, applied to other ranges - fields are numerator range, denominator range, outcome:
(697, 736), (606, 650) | 1.45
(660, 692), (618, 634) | 1.61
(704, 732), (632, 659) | 1.40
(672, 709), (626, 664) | 1.46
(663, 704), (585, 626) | 1.52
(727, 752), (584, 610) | 1.56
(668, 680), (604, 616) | 1.69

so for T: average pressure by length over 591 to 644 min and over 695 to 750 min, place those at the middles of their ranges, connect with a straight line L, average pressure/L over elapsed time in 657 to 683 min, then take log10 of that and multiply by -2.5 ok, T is -0.19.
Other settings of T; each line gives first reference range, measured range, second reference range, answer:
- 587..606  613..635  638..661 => 0.08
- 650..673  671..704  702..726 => -0.16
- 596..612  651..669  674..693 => 0.19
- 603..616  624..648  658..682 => 0.20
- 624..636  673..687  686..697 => -0.19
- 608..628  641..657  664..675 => 0.21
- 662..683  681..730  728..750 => 0.08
